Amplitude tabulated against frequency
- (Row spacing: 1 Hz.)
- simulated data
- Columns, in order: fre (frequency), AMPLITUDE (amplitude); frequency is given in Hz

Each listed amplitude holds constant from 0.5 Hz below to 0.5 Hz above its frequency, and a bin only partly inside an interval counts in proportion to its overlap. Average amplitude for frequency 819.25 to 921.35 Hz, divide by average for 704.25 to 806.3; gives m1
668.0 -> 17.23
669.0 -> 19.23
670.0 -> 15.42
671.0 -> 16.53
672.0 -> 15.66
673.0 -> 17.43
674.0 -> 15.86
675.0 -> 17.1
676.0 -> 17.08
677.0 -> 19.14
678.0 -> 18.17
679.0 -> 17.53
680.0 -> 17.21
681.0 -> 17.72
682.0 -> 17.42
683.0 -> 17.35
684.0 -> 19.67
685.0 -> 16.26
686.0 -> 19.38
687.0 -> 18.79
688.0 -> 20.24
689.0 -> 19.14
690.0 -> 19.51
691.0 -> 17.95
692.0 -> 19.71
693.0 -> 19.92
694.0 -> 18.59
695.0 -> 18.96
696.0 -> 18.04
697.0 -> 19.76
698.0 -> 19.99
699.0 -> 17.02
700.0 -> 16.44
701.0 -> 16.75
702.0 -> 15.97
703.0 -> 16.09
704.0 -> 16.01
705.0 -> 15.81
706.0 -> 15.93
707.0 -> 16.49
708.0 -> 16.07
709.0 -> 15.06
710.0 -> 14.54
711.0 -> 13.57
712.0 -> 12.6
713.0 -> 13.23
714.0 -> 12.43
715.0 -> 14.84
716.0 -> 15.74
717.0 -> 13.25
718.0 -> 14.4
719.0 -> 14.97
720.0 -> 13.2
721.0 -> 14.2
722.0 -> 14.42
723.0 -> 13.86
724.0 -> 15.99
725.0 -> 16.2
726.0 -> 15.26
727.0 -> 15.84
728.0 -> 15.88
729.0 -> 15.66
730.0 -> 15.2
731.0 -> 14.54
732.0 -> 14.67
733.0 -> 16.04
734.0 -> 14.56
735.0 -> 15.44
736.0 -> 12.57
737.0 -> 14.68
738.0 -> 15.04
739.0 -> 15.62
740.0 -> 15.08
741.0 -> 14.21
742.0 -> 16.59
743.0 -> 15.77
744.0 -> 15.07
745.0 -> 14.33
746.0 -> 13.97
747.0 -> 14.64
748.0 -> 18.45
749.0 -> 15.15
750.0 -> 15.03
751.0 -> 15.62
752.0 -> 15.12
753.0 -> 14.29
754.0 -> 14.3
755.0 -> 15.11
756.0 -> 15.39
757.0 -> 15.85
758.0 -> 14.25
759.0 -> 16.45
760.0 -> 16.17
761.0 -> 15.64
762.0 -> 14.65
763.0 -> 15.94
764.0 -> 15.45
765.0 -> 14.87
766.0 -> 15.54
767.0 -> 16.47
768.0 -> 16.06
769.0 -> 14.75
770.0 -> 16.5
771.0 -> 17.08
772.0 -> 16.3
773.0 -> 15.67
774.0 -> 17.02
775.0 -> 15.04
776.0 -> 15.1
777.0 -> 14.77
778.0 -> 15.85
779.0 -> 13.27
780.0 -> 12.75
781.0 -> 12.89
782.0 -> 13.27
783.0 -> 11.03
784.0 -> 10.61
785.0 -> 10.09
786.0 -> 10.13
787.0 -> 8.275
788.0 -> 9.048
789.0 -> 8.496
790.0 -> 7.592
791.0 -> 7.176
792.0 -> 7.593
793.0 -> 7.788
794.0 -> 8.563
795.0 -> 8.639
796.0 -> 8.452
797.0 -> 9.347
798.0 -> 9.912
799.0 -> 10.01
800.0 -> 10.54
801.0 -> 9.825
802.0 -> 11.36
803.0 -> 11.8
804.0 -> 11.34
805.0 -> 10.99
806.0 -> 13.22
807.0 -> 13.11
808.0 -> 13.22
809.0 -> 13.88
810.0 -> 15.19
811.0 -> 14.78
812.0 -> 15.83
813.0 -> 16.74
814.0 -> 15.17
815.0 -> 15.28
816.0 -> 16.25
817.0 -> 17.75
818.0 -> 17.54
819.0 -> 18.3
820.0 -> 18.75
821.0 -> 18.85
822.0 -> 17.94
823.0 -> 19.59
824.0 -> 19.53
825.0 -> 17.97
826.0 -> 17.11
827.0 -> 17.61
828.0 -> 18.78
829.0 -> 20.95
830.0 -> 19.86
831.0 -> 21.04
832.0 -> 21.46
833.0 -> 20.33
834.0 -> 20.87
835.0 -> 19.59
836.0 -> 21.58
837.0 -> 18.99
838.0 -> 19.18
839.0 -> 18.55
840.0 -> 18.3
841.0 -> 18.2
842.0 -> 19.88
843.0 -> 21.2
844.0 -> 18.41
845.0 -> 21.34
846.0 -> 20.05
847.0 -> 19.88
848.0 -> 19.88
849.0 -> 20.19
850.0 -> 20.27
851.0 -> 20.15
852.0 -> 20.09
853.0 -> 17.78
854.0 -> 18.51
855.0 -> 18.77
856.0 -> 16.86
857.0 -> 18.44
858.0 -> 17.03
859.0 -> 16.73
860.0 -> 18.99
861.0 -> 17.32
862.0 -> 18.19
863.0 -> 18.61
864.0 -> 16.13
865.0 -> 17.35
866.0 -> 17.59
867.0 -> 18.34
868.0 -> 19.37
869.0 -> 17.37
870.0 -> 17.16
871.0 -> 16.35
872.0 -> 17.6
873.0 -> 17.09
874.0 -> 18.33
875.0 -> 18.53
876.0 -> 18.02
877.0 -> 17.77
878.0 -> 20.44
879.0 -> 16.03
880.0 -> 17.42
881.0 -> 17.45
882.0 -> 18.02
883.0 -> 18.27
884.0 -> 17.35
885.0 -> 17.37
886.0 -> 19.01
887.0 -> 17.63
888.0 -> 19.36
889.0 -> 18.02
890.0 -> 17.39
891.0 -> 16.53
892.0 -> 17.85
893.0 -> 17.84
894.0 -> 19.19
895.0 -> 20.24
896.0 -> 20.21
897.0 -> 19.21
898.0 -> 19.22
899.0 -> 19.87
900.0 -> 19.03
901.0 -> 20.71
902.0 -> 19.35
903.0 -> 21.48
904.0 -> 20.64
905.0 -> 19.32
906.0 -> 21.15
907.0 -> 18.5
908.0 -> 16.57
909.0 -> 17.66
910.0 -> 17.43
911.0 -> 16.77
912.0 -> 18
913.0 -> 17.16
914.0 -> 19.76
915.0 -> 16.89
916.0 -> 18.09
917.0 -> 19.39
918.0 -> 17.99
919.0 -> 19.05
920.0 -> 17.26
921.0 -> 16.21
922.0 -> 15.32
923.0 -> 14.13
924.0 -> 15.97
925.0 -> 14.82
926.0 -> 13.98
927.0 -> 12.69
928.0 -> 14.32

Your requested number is 1.35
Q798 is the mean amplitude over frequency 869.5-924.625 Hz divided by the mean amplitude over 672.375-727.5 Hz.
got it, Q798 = 1.1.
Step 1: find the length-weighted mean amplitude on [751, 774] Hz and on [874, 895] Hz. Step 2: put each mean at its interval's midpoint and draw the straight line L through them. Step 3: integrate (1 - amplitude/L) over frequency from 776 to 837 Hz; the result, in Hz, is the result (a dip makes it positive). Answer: 8.6 Hz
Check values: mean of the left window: 15.6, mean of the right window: 18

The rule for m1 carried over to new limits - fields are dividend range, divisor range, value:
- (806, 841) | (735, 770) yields 1.17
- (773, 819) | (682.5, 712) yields 0.70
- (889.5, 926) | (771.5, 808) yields 1.60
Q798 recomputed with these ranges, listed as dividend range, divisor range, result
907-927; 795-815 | 1.37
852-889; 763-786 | 1.23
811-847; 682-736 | 1.16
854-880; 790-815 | 1.55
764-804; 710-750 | 0.82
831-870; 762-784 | 1.27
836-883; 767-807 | 1.56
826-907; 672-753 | 1.17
